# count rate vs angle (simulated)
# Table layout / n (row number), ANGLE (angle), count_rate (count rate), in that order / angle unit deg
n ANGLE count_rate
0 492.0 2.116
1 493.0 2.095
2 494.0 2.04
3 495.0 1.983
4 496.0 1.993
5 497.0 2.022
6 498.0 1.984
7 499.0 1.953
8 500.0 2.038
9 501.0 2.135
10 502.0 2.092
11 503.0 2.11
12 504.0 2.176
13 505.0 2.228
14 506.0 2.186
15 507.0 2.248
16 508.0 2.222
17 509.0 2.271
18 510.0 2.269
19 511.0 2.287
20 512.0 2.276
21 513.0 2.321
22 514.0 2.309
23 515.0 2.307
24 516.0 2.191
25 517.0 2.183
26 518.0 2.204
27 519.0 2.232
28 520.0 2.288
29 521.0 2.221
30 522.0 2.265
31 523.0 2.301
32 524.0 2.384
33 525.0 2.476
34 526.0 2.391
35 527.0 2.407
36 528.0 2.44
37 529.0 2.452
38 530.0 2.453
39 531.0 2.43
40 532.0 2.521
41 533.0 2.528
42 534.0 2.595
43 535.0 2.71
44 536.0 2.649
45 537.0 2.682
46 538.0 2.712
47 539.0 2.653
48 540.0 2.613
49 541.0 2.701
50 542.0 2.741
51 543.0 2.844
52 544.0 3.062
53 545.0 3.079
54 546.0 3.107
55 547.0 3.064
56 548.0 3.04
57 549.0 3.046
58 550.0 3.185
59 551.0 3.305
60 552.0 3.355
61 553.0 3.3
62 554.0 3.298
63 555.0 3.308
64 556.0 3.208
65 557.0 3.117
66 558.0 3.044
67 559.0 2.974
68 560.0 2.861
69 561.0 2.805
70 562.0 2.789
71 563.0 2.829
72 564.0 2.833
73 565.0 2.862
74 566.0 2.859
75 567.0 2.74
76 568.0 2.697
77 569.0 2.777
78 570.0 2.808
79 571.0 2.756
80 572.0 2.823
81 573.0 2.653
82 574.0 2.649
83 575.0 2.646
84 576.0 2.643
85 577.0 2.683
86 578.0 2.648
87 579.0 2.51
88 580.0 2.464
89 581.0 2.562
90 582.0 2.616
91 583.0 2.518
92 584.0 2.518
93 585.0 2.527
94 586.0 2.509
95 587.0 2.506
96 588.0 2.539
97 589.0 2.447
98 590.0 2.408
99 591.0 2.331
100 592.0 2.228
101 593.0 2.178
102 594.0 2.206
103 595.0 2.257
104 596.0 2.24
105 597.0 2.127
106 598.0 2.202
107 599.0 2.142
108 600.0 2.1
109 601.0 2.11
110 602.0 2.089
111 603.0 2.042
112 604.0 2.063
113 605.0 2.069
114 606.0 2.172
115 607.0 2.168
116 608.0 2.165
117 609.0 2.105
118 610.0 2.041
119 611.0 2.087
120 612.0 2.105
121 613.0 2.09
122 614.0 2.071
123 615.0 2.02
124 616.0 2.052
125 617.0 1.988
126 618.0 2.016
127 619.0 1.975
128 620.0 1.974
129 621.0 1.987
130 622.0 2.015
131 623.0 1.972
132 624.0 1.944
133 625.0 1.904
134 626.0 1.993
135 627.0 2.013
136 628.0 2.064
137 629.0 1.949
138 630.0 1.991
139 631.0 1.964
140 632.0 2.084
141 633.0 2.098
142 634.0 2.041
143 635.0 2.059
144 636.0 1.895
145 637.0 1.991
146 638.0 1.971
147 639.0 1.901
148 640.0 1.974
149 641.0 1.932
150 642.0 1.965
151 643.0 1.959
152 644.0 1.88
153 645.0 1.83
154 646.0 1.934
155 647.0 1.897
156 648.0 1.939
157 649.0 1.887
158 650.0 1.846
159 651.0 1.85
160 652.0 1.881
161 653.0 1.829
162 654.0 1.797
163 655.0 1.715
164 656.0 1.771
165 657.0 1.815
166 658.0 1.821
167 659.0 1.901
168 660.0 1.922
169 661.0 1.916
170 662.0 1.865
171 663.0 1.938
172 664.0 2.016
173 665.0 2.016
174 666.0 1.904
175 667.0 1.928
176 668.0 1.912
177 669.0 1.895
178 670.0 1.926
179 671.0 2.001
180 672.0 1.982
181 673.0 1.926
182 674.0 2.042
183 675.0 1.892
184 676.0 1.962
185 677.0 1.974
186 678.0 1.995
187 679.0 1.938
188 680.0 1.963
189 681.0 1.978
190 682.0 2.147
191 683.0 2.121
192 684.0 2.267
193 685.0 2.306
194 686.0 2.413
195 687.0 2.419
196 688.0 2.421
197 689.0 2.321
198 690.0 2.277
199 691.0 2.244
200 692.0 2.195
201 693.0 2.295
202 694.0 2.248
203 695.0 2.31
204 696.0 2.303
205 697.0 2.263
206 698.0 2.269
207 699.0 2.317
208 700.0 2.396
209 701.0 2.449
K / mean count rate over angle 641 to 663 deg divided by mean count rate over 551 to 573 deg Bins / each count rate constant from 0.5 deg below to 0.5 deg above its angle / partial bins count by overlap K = 0.63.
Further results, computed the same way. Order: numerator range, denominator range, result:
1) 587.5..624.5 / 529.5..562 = 0.73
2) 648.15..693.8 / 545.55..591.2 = 0.72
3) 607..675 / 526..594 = 0.72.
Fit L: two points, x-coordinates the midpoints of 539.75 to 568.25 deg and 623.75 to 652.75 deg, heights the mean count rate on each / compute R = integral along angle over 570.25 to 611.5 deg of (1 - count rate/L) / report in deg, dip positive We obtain 2.9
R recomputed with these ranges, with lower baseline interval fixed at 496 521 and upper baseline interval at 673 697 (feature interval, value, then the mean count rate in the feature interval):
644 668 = 3.2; 1.88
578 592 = -2.0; 2.49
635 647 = 1.3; 1.93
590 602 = -0.1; 2.2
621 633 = 1.0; 1.99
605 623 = 1.0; 2.06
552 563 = -4.5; 3.07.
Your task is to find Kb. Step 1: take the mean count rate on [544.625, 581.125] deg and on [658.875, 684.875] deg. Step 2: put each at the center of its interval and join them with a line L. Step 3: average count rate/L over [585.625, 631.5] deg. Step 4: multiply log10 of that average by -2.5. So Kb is 0.19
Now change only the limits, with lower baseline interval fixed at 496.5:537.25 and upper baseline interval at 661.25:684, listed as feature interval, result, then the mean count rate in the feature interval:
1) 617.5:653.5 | 0.053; 1.96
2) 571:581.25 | -0.208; 2.64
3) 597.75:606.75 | 0.007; 2.11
